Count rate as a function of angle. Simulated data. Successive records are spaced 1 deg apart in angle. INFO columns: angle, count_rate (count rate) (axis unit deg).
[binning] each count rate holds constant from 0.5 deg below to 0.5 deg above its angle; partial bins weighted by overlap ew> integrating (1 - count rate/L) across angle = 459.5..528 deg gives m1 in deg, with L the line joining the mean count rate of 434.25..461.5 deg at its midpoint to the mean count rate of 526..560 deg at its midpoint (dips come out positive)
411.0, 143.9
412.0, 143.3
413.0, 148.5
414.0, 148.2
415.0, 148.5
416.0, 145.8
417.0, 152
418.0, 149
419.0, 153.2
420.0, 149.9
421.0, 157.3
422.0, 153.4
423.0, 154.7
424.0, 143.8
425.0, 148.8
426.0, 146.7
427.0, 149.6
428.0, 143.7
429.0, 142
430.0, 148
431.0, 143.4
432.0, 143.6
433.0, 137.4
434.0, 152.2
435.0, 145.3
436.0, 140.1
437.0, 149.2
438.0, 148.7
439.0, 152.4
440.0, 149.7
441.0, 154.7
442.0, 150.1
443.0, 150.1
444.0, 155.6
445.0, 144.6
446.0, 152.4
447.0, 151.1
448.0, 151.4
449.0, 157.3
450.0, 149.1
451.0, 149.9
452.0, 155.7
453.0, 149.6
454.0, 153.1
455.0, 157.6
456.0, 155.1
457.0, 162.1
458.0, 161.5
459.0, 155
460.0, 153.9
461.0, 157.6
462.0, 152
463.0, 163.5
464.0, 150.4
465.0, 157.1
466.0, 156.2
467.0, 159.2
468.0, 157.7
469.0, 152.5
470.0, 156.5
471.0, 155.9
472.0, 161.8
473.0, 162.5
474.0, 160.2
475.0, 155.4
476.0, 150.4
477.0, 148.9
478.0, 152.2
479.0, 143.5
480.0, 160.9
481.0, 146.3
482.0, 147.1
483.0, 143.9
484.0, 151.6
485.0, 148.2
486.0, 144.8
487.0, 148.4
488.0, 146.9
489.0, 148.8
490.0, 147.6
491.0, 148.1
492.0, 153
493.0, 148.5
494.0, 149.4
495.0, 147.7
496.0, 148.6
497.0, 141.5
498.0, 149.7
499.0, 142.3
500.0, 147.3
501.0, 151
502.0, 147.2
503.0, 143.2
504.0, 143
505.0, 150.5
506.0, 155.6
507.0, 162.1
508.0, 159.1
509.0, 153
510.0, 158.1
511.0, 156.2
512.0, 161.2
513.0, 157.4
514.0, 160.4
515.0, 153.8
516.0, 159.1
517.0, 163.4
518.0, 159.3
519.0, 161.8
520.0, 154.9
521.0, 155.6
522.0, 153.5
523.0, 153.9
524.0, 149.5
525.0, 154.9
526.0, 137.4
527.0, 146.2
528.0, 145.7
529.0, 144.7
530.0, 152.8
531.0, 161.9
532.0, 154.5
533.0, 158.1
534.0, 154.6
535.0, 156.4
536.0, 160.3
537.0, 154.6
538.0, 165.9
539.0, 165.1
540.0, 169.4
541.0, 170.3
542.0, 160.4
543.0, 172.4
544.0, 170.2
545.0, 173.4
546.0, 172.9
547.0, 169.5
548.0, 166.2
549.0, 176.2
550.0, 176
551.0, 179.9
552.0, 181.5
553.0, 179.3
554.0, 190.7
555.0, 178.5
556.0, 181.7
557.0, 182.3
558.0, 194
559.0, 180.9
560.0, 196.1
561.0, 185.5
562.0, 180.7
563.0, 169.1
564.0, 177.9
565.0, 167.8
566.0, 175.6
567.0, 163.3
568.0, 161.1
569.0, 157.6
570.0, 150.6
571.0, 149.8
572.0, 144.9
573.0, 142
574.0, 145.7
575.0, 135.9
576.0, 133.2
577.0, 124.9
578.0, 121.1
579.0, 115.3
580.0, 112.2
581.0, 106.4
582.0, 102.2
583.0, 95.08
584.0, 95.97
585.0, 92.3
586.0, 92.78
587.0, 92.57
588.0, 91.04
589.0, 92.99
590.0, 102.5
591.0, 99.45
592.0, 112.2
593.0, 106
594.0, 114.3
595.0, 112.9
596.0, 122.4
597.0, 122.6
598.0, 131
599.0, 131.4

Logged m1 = 3.1 deg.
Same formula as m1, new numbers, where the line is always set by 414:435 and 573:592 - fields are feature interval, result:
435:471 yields -3.2 deg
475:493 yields -2.1 deg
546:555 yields -4.6 deg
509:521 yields -3.1 deg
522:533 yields -2.5 deg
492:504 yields -1.6 deg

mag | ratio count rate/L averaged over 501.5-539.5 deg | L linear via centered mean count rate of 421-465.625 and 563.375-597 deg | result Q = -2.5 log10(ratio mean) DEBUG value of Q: -0.14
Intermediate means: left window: 151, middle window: 155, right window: 125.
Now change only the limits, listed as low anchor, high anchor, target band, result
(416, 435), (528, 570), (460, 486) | 0.02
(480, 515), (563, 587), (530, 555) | -0.20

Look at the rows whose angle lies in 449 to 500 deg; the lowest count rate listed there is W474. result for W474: 141.5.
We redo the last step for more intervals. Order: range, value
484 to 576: 133.2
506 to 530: 137.4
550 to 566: 167.8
